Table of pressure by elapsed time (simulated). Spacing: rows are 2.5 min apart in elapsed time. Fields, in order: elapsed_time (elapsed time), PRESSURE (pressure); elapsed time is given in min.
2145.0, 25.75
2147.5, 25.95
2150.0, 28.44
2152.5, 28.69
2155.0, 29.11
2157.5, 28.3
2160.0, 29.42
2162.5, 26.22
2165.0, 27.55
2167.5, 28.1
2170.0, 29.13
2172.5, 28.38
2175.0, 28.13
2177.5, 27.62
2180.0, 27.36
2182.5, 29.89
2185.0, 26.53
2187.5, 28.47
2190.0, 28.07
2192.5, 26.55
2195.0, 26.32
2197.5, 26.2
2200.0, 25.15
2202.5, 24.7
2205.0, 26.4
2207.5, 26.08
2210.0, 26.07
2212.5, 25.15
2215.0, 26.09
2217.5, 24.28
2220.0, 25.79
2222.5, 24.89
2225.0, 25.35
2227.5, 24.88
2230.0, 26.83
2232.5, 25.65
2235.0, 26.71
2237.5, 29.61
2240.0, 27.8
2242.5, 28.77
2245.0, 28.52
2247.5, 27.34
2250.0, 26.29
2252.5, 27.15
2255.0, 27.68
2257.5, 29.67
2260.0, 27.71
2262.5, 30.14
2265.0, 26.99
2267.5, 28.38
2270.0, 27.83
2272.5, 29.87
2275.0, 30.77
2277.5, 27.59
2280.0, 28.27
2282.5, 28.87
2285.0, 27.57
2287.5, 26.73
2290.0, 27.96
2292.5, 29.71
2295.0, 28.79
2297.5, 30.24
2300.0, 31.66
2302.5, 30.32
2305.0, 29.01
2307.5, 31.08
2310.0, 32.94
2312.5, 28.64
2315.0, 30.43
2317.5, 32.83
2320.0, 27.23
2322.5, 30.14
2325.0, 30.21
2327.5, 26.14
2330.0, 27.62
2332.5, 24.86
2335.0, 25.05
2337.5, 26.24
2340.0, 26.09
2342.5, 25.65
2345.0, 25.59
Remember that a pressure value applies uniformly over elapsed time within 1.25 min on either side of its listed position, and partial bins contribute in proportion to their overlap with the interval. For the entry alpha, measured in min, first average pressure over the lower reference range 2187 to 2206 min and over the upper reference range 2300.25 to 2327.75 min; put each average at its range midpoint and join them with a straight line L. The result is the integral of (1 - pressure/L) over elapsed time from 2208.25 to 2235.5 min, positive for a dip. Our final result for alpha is 1.6 min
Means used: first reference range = 26.4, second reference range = 30.1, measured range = 25.6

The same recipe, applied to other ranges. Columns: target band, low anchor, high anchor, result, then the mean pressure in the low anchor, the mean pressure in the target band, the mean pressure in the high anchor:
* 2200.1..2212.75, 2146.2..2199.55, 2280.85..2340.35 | 1.1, 27.8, 25.7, 28.8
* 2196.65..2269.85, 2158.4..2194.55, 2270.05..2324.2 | 4.8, 27.9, 26.8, 29.5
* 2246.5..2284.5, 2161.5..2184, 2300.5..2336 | 0.6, 28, 28.3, 29.1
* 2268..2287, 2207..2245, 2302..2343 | -0.8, 26.3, 28.6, 28.5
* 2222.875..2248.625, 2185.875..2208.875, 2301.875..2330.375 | 0.4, 26.4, 27.1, 29.8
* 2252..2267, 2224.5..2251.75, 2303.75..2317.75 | -0.1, 27.1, 28.3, 30.7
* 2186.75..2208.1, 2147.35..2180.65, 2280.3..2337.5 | 1.4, 28.1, 26.4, 28.9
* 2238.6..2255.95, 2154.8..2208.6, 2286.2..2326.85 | 0.6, 27.4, 27.7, 29.8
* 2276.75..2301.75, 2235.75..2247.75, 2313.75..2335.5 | -0.3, 28.4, 28.8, 28.4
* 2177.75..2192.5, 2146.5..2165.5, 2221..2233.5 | -0.5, 28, 27.9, 25.5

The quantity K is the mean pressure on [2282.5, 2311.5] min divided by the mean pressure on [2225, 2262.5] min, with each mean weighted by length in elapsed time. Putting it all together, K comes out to 1.08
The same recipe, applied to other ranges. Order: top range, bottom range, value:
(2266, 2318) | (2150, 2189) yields 1.04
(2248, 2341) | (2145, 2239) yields 1.06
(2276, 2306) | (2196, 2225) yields 1.13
